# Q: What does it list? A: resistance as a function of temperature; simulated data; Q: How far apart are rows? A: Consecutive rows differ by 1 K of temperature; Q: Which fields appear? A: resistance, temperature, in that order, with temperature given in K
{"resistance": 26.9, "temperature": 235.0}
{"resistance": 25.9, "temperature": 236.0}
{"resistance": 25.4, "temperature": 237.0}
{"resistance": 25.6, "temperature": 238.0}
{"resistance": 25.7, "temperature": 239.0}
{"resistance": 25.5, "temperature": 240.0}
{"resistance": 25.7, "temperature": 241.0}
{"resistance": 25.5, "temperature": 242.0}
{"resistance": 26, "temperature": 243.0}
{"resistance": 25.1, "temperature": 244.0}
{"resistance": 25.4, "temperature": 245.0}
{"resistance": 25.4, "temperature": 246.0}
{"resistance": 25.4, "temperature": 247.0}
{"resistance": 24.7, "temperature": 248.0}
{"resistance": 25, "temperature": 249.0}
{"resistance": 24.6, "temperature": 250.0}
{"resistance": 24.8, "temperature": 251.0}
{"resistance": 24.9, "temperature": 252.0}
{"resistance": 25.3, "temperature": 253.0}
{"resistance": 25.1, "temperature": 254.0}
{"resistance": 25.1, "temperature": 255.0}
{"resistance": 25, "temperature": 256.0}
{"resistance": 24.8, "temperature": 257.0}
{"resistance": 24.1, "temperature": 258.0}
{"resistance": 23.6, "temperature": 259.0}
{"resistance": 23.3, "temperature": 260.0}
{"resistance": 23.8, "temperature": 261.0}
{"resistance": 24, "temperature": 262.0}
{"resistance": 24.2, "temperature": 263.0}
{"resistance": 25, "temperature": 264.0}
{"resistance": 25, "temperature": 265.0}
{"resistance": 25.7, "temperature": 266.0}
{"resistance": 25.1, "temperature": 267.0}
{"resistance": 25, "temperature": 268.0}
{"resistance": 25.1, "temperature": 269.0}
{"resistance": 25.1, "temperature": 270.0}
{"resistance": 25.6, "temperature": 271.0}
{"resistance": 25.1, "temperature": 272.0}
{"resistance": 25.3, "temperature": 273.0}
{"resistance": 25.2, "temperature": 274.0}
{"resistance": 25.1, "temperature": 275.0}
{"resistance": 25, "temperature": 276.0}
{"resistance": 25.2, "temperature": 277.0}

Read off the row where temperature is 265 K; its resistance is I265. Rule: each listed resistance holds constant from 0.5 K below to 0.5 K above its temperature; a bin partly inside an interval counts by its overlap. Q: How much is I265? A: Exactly 25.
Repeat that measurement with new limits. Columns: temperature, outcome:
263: 24.2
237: 25.4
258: 24.1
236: 25.9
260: 23.3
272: 25.1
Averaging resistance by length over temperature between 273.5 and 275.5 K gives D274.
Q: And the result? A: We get 25.1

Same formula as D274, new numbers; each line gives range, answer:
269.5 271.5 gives 25.4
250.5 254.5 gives 25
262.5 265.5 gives 24.7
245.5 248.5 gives 25.2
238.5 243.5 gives 25.7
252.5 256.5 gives 25.1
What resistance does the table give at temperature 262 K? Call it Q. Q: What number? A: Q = 24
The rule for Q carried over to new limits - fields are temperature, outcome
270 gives 25.1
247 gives 25.4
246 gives 25.4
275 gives 25.1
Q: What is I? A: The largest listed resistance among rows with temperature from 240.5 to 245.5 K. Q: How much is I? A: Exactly 26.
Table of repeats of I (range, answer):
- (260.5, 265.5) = 25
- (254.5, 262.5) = 25.1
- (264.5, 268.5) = 25.7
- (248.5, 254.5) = 25.3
